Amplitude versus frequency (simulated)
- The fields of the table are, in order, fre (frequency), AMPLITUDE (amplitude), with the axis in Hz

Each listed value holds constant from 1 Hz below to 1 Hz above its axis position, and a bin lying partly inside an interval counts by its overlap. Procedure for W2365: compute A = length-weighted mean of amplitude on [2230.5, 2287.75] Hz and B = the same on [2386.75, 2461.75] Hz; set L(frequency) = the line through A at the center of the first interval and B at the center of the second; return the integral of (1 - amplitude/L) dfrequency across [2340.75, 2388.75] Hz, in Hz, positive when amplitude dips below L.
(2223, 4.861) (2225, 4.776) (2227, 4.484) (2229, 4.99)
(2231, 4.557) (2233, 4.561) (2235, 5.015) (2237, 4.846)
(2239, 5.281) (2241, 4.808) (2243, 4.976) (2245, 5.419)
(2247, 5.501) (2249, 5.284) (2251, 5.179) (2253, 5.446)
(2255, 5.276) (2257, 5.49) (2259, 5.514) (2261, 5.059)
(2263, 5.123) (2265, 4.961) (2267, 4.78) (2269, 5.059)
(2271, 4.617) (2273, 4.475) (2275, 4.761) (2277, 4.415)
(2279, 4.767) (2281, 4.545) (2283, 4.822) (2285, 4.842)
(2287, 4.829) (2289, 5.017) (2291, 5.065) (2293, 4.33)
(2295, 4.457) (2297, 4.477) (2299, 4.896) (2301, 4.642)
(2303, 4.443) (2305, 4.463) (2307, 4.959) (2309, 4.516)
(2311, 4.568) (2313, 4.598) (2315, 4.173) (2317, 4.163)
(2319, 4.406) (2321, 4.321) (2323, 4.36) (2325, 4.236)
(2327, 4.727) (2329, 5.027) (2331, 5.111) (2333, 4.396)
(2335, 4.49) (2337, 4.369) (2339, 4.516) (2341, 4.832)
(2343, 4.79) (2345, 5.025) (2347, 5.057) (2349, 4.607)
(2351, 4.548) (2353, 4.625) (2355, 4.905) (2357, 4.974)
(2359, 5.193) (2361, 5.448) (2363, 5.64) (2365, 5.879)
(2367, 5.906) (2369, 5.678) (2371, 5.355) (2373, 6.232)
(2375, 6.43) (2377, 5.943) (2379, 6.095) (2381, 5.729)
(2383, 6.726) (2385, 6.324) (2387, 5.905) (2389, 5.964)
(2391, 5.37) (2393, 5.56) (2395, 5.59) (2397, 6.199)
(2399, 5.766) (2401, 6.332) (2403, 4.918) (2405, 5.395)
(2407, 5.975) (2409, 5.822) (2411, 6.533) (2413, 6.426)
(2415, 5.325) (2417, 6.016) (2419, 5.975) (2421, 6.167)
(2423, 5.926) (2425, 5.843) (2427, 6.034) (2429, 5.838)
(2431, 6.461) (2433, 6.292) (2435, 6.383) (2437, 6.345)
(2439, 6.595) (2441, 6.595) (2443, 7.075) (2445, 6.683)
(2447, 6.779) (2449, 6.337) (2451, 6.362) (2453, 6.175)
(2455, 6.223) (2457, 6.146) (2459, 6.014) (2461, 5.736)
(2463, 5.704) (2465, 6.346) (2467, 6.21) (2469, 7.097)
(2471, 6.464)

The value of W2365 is 1.5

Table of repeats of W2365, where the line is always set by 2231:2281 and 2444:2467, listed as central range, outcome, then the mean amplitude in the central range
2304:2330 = 4.2 Hz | 4.5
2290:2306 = 2.0 Hz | 4.6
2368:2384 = -0.8 Hz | 6.02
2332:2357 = 3.9 Hz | 4.69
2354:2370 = 0.6 Hz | 5.45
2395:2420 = 0.2 Hz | 5.88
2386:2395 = 0.2 Hz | 5.69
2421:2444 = -0.8 Hz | 6.3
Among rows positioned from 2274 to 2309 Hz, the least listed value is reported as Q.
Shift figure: 4.33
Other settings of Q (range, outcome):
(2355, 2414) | 4.905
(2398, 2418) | 4.918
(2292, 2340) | 4.163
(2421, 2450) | 5.838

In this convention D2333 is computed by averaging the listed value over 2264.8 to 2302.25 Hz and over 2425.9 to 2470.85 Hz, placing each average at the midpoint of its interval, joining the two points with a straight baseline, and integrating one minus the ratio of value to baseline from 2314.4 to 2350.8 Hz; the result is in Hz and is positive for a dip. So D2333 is 4.3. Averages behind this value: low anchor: 4.72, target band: 4.59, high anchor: 6.34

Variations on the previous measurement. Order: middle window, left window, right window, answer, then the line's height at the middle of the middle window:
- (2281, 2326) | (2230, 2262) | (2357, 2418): 7.05 Hz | 5.42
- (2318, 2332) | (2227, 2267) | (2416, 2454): 2.51 Hz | 5.6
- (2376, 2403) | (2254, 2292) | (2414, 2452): -0.12 Hz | 5.9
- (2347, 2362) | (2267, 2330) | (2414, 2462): 1.00 Hz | 5.26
